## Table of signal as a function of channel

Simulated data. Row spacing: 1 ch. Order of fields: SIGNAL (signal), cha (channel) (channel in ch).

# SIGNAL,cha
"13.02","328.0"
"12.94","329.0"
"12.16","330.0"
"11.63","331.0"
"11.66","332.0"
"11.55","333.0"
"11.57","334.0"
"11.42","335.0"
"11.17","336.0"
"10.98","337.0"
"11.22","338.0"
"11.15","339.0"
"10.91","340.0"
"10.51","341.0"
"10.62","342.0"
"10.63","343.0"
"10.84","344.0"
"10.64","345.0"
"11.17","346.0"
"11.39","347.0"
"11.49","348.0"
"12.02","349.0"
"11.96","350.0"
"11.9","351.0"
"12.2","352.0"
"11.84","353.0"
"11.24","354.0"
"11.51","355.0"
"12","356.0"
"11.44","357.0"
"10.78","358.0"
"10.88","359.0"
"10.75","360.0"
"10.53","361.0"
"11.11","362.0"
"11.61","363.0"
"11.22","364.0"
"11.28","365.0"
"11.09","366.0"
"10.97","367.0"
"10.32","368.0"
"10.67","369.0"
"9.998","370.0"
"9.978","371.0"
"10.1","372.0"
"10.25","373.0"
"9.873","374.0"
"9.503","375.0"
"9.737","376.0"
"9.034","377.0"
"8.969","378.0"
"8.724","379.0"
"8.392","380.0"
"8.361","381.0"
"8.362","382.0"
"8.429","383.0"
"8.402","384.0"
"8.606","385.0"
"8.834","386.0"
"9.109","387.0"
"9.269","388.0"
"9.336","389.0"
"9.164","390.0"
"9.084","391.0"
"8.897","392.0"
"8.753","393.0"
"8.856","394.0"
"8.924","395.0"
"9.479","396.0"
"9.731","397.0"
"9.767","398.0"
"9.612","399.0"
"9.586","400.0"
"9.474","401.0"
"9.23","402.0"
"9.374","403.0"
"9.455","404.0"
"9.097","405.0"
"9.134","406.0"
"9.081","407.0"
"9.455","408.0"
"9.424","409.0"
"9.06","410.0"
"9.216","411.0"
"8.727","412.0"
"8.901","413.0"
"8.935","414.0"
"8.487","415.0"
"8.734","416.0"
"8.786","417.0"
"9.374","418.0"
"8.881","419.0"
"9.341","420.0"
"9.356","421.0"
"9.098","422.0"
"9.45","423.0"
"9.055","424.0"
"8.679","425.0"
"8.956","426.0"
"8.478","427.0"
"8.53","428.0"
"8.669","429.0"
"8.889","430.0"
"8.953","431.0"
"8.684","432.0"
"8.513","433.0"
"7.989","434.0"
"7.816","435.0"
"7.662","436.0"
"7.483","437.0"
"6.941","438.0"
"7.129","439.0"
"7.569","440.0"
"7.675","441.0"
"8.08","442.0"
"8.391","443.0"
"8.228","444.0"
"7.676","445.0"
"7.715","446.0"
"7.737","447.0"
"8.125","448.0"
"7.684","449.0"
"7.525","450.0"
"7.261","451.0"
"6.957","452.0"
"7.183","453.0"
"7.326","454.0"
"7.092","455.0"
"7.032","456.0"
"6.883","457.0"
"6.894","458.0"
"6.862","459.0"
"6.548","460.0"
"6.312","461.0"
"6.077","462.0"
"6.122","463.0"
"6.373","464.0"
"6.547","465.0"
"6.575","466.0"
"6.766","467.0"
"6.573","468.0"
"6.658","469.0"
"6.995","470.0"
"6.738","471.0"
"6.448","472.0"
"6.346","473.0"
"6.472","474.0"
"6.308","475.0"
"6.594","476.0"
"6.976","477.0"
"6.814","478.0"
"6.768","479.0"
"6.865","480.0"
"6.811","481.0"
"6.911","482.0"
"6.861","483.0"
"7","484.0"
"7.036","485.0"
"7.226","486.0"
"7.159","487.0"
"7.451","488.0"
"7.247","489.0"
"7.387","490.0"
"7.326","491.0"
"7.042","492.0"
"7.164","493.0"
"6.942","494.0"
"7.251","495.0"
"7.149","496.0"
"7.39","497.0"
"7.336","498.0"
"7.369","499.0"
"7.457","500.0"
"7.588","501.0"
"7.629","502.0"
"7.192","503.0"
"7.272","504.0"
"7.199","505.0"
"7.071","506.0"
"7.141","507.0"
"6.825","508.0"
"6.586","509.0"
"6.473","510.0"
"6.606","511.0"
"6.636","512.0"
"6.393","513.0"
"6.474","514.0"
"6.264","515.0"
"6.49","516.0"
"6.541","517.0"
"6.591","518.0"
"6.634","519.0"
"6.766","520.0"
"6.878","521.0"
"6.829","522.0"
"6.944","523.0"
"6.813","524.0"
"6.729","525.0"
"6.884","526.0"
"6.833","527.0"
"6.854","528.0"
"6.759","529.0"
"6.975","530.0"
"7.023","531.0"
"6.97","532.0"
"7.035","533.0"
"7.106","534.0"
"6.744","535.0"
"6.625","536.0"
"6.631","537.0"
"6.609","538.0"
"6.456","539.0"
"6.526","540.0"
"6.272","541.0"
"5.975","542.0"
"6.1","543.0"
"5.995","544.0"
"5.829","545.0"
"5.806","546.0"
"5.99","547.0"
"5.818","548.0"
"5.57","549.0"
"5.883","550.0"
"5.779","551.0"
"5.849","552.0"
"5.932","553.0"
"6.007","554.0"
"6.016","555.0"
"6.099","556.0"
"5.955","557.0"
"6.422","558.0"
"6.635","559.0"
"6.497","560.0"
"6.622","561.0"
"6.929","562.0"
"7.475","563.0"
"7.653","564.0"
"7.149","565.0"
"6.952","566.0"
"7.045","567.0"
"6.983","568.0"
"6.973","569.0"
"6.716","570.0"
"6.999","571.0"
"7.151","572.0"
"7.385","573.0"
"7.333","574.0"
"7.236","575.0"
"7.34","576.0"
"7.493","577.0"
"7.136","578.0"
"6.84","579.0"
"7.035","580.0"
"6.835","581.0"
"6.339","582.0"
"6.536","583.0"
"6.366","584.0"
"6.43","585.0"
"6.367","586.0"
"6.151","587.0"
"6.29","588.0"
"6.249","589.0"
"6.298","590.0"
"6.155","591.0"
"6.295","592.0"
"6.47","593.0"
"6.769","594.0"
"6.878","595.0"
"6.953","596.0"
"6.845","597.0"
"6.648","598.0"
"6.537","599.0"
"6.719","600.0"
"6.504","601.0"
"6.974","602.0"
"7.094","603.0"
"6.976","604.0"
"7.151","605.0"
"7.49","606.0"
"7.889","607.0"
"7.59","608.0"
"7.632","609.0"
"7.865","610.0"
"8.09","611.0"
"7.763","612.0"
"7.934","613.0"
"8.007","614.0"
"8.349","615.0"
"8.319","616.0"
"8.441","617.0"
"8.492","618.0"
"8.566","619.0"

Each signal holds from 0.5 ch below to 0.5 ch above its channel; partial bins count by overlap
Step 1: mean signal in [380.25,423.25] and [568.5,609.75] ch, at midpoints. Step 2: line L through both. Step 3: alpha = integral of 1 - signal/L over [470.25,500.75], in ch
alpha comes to 4.1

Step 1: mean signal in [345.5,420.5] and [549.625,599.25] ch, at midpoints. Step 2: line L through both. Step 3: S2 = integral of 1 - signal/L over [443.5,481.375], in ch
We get 7.16 ch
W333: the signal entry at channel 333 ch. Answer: 11.55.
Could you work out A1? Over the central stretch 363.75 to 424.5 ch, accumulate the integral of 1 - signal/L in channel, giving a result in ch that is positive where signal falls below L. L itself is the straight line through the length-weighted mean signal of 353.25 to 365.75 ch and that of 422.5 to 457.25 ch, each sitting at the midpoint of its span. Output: 2.7 ch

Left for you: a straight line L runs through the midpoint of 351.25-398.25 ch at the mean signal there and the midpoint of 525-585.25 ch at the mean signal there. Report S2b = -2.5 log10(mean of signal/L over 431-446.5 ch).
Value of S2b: 0.12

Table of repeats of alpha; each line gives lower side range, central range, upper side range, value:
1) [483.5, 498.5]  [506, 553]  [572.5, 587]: 3.7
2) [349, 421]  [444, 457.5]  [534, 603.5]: 1.9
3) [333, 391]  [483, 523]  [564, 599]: 5.4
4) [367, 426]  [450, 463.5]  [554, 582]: 2.5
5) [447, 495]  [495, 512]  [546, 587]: -0.8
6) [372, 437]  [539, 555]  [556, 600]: 2.7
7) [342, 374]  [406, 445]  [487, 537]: 2.9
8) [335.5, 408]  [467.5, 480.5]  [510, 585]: 2.3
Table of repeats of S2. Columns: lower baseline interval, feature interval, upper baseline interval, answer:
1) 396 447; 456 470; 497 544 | 2.4 ch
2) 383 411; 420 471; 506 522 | 3.2 ch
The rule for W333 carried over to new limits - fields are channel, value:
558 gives 6.422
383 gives 8.429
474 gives 6.472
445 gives 7.676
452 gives 6.957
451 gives 7.261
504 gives 7.272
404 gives 9.455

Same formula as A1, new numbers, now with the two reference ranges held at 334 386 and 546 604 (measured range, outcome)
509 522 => 1.9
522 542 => 1.7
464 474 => 2.3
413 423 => 0.5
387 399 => 0.9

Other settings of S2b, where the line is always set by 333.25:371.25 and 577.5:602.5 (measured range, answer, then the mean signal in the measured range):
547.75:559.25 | 0.21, 5.99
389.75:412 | 0.11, 9.26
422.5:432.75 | 0.10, 8.83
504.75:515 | 0.21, 6.71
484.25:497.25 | 0.18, 7.21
